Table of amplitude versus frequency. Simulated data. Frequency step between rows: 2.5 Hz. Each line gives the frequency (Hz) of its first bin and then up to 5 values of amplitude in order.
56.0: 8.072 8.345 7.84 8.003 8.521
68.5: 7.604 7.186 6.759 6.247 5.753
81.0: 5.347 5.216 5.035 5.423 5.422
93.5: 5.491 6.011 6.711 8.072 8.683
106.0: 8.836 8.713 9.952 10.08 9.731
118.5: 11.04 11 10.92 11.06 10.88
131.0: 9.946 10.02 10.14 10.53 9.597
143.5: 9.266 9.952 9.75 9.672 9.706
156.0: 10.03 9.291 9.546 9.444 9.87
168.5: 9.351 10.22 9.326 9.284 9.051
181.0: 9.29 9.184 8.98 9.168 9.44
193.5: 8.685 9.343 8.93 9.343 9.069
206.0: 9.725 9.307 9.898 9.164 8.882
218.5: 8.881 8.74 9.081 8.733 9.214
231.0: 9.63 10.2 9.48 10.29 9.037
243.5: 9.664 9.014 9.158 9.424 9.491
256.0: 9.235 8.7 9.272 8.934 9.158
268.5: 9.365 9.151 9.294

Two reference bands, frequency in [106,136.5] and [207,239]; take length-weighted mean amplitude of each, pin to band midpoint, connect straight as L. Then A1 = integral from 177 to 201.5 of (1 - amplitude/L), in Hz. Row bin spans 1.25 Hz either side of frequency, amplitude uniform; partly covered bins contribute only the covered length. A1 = 1.2 Hz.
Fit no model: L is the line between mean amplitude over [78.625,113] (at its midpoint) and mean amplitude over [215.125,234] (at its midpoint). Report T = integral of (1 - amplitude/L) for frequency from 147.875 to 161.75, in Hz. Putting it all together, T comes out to -3.08 Hz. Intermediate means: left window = 6.87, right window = 9.13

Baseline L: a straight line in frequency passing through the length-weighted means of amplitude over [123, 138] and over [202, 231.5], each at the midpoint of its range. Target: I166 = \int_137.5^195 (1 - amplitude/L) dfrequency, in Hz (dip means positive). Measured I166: 2.5 Hz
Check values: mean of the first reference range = 10.5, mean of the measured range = 9.5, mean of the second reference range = 9.18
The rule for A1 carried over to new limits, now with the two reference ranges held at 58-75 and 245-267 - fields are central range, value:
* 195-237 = -2.0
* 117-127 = -3.5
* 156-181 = -3.0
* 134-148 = -2.7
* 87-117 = 1.0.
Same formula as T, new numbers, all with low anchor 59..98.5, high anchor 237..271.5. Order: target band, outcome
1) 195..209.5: -1.5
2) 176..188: -1.5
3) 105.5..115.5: -3.6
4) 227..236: -0.7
